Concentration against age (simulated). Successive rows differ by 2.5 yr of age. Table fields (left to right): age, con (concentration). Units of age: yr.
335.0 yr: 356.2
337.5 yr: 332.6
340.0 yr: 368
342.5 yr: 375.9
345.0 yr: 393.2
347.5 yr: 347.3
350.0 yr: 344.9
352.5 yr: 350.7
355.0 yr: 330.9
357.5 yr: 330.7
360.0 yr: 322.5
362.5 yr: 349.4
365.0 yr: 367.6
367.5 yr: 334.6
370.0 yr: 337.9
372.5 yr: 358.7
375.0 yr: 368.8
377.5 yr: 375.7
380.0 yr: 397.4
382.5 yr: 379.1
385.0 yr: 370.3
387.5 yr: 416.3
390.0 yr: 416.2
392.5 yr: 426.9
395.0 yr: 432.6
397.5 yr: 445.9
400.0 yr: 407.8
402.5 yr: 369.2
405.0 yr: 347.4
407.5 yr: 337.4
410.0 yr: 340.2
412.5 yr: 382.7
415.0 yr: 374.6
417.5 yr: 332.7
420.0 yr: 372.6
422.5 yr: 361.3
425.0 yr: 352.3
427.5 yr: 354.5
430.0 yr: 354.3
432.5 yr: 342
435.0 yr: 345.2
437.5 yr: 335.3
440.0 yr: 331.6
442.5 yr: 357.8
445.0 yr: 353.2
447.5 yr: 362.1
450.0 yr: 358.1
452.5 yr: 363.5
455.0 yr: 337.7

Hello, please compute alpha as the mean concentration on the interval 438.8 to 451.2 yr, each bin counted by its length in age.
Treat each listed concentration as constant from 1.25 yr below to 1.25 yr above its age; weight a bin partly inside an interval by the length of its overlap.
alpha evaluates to 353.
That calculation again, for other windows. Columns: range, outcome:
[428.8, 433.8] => 348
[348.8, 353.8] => 348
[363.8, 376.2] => 353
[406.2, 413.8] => 354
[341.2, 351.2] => 365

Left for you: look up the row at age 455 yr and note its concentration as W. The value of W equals 337.7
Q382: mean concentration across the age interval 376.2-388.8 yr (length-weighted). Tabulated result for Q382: 388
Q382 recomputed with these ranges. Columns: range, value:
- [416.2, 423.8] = 356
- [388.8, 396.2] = 425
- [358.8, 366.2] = 347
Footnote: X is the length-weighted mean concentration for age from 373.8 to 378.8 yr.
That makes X 373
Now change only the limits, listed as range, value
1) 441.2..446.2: 355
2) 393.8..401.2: 429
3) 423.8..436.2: 350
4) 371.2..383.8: 376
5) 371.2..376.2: 363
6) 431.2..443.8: 342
